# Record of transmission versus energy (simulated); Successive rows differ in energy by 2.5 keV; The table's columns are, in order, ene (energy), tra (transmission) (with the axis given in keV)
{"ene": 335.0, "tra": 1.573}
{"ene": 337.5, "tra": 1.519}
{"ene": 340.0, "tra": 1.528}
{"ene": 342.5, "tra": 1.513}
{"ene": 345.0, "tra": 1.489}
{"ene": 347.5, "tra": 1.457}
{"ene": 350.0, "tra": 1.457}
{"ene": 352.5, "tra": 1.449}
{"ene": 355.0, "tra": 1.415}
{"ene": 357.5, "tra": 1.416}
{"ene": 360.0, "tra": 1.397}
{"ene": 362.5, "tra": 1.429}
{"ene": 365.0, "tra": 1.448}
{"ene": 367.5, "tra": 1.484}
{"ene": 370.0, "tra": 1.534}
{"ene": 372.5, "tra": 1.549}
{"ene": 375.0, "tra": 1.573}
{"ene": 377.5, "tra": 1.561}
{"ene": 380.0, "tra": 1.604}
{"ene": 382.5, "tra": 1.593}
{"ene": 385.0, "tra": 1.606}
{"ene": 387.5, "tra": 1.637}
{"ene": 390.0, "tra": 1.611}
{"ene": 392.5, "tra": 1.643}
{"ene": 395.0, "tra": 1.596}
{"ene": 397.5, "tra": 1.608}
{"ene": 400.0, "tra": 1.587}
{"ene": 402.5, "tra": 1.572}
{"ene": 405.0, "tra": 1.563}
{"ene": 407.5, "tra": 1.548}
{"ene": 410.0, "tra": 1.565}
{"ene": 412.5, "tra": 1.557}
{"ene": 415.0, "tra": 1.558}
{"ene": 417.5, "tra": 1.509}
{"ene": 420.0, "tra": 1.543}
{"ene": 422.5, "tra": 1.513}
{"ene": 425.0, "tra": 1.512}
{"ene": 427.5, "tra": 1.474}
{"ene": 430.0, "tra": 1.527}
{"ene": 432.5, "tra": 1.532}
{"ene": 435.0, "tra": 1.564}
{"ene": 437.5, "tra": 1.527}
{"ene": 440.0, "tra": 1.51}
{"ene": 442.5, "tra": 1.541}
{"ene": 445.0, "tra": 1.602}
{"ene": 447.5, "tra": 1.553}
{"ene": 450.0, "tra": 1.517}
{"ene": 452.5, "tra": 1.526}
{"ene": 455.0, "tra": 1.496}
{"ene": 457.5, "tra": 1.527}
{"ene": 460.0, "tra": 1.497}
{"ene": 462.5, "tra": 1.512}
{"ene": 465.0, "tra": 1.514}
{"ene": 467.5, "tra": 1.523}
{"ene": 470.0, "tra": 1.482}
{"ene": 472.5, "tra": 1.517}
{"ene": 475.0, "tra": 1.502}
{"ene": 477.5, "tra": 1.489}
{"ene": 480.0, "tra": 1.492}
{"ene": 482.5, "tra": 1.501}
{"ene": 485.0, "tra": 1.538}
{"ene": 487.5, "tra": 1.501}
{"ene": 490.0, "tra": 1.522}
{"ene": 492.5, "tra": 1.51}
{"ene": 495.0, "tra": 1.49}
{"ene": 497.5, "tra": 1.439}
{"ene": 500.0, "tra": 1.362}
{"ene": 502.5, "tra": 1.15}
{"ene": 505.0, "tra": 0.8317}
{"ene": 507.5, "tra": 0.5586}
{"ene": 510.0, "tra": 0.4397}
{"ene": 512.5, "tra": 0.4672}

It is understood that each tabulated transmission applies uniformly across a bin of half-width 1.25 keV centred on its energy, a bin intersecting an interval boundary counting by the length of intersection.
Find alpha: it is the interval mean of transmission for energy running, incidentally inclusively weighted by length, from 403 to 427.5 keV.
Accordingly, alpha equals 1.54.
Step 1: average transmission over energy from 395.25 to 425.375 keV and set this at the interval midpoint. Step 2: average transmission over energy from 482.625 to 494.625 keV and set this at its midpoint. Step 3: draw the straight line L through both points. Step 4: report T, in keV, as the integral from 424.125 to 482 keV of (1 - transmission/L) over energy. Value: 0.5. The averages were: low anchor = 1.56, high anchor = 1.51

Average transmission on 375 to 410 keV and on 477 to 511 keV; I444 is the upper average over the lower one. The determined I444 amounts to 0.80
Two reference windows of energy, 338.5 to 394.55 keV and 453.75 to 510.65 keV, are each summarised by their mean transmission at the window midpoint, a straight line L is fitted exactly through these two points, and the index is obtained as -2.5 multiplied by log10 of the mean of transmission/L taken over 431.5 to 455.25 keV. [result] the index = -0.08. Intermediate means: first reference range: 1.52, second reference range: 1.37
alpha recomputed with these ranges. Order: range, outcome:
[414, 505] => 1.49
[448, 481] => 1.51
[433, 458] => 1.54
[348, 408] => 1.54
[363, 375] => 1.51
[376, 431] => 1.57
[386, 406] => 1.6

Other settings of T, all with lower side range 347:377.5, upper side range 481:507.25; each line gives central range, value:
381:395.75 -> -1.7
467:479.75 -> -1.2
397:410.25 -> -1.3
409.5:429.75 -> -1.5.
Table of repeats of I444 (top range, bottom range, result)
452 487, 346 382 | 1.01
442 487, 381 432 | 0.97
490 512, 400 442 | 0.72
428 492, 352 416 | 0.98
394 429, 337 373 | 1.05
